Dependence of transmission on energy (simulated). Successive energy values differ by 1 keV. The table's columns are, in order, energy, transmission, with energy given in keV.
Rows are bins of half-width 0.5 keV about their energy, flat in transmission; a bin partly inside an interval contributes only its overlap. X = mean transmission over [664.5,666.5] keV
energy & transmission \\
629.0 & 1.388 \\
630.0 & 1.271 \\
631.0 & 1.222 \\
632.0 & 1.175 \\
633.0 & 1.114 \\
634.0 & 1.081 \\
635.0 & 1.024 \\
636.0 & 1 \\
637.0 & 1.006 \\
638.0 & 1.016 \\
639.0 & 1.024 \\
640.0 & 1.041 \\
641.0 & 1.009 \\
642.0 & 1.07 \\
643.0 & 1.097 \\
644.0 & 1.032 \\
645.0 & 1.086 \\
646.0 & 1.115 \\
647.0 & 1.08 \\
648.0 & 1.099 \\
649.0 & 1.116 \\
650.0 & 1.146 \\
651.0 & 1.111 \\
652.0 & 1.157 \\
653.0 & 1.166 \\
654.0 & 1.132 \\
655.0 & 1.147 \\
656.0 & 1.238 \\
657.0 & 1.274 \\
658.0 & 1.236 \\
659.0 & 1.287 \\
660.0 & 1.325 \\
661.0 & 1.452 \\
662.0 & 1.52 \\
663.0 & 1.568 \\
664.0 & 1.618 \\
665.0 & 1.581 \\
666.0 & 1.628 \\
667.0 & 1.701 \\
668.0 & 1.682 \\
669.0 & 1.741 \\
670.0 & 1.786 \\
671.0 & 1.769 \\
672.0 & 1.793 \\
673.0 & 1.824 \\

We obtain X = 1.6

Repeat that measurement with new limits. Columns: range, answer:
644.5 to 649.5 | 1.1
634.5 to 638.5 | 1.01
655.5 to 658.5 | 1.25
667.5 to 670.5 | 1.74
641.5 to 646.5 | 1.08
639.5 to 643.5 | 1.05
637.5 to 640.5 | 1.03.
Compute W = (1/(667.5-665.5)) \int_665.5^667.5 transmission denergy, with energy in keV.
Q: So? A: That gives 1.66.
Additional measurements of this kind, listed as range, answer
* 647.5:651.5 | 1.12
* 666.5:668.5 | 1.69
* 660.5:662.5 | 1.49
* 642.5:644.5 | 1.06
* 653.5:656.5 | 1.17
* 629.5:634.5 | 1.17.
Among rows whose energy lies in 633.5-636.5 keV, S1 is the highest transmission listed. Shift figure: 1.081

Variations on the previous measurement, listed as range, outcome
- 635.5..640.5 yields 1.041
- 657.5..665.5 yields 1.618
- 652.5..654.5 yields 1.166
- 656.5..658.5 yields 1.274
